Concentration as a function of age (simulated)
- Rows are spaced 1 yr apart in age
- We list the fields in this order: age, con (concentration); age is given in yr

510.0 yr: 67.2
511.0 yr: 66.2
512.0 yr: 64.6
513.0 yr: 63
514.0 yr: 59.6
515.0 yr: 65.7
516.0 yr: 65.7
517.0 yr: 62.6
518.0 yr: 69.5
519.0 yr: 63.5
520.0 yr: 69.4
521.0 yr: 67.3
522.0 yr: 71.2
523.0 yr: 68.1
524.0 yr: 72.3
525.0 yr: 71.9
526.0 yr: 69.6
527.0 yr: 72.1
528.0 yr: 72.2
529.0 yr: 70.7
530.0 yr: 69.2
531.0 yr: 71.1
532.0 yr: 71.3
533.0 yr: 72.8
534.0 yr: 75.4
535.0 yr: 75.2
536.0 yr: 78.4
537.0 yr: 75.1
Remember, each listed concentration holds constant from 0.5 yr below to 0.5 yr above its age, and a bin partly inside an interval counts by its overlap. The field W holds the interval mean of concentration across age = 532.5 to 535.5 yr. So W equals 74.5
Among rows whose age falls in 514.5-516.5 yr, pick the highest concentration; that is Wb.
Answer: 65.7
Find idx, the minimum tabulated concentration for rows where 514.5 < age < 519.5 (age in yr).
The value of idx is 62.6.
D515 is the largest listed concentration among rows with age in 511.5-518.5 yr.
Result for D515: 69.5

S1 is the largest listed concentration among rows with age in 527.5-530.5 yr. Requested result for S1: 72.2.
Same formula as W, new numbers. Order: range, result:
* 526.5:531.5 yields 71.1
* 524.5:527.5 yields 71.2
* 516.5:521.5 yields 66.5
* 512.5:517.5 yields 63.3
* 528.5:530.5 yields 70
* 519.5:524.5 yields 69.7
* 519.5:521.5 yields 68.3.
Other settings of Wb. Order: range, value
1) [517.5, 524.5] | 72.3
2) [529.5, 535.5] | 75.4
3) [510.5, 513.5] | 66.2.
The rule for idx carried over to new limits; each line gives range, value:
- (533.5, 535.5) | 75.2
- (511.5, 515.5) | 59.6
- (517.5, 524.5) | 63.5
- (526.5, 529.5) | 70.7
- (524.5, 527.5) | 69.6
